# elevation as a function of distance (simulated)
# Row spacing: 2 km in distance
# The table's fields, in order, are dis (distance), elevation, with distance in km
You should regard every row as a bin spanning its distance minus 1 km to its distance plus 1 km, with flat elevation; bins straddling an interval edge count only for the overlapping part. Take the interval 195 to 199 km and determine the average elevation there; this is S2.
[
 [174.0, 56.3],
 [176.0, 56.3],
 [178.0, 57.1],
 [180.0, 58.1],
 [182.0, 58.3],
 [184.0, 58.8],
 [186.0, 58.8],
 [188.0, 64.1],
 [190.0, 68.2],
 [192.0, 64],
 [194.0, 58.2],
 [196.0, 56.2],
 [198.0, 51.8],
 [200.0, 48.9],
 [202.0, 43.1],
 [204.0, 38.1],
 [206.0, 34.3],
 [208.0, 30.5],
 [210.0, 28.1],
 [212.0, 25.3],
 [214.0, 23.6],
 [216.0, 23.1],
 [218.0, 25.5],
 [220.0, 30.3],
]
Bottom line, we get 54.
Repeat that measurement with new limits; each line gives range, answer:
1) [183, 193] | 62.8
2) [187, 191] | 66.2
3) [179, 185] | 58.4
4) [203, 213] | 31.3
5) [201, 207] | 38.5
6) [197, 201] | 50.3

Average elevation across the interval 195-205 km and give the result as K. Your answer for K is 47.6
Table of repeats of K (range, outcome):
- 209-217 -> 25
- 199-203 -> 46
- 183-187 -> 58.8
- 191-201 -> 55.8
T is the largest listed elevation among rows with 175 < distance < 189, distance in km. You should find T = 64.1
